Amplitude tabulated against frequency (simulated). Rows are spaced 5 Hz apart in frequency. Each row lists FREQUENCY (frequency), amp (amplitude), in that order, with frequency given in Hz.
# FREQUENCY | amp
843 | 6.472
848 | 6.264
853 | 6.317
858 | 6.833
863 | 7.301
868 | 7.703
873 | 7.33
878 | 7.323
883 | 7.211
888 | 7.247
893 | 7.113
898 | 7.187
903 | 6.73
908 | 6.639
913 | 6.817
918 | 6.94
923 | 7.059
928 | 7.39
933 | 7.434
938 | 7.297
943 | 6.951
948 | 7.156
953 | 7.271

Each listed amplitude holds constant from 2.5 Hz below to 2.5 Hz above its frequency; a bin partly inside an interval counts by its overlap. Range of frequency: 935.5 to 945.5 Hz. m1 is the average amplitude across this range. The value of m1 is 7.12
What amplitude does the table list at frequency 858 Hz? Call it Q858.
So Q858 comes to 6.833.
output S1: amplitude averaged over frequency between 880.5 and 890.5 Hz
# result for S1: 7.23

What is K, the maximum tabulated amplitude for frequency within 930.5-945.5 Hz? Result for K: 7.434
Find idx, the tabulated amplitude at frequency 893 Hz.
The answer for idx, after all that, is 7.113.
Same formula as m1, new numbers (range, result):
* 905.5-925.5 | 6.86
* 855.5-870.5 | 7.28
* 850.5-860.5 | 6.58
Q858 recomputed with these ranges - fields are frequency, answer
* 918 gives 6.94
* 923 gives 7.059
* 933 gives 7.434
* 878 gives 7.323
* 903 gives 6.73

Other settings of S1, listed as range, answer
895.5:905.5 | 6.96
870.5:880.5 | 7.33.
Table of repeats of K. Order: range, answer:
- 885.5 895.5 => 7.247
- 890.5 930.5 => 7.39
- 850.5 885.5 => 7.703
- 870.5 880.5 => 7.33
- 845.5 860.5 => 6.833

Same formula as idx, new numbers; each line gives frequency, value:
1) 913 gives 6.817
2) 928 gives 7.39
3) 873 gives 7.33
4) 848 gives 6.264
